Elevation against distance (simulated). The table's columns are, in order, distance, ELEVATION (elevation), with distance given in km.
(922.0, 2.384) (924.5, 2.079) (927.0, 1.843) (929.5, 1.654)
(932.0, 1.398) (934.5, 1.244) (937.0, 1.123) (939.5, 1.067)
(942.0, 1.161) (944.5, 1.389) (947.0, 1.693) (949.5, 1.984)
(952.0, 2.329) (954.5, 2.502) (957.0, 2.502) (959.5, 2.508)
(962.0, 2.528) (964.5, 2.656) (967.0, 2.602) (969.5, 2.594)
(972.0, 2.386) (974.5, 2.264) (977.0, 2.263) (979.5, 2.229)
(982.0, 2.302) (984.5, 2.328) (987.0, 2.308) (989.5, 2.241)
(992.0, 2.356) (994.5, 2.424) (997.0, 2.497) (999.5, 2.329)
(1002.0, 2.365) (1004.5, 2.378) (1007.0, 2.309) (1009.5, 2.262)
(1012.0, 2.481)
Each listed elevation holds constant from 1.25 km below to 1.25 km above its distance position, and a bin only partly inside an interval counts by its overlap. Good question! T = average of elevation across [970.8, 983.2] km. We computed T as 2.29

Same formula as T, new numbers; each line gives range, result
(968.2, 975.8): 2.41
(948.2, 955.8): 2.27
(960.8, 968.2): 2.6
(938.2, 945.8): 1.21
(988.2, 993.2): 2.3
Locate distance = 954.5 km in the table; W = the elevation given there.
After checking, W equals 2.502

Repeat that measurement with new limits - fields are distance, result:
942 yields 1.161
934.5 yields 1.244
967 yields 2.602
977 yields 2.263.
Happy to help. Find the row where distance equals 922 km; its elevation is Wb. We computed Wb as 2.384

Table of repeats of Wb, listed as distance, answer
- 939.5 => 1.067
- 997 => 2.497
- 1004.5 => 2.378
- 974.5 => 2.264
